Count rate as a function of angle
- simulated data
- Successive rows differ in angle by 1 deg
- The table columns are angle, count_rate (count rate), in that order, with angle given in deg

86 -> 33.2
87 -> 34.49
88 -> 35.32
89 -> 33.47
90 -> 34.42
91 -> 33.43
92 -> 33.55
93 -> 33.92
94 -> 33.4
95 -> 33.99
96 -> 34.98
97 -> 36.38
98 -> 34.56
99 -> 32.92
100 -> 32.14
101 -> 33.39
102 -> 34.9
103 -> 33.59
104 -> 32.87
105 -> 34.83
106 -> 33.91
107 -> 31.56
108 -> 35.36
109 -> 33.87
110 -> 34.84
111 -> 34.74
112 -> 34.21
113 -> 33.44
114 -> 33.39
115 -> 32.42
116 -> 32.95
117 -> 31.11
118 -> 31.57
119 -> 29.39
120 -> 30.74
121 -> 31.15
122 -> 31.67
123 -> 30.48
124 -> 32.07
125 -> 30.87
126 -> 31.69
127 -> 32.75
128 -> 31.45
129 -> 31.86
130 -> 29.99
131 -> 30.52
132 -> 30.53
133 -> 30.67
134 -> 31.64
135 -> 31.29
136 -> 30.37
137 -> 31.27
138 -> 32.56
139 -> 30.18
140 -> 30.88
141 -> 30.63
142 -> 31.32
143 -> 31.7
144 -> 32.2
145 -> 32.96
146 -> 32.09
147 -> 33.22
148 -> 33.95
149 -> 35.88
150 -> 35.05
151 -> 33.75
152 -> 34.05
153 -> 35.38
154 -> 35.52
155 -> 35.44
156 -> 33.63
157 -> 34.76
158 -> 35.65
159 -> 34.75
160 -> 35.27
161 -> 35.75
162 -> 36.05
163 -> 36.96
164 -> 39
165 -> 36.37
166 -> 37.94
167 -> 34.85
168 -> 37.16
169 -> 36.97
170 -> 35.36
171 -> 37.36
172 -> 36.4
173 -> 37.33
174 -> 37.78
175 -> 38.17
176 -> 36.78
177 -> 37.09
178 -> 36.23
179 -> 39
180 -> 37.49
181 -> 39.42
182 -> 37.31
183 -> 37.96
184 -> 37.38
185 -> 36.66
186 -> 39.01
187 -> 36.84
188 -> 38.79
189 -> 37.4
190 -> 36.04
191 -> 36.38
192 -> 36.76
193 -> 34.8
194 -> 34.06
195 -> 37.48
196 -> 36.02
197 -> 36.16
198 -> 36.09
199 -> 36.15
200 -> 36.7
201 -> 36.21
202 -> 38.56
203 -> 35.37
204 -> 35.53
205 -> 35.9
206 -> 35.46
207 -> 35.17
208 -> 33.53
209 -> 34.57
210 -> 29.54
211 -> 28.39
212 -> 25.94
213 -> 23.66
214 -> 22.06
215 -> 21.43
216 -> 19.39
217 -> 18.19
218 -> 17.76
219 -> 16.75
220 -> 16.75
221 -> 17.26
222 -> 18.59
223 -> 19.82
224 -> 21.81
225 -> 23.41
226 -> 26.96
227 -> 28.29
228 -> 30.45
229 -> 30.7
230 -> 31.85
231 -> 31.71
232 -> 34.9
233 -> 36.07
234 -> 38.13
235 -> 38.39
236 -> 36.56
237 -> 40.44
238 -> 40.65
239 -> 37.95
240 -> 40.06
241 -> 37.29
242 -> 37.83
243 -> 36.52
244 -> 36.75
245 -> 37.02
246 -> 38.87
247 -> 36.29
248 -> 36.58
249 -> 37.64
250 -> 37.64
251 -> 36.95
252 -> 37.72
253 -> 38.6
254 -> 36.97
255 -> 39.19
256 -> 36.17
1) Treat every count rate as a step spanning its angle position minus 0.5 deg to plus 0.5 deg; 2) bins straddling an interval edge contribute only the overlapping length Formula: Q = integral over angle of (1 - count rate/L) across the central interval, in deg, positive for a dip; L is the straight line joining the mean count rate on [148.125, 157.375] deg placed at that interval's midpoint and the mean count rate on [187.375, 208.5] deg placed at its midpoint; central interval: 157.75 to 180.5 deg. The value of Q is -1.0 deg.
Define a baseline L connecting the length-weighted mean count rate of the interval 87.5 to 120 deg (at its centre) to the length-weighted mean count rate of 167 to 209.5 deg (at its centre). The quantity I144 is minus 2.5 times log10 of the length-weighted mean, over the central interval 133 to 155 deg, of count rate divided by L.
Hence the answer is 0.08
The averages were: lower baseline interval 33.5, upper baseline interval 36.7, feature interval 32.7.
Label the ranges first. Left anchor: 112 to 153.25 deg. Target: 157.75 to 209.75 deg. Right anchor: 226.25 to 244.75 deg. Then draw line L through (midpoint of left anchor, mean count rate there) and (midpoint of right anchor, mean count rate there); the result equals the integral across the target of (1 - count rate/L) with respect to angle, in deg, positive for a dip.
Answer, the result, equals -4.2 deg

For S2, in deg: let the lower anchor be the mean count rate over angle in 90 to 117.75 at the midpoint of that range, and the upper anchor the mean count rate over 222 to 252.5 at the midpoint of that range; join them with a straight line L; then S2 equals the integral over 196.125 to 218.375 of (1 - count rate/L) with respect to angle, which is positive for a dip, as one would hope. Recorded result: 2.23 deg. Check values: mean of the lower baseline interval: 33.7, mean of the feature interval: 30.7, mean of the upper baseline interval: 34.2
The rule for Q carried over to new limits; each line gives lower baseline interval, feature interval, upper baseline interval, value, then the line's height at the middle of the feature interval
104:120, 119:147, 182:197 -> 2.3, 34.1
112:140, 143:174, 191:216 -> -3.2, 32.1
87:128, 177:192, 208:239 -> -4.1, 29.5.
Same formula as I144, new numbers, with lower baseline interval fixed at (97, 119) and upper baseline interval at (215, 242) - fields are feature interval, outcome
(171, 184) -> -0.22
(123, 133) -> 0.05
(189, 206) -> -0.20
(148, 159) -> -0.10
